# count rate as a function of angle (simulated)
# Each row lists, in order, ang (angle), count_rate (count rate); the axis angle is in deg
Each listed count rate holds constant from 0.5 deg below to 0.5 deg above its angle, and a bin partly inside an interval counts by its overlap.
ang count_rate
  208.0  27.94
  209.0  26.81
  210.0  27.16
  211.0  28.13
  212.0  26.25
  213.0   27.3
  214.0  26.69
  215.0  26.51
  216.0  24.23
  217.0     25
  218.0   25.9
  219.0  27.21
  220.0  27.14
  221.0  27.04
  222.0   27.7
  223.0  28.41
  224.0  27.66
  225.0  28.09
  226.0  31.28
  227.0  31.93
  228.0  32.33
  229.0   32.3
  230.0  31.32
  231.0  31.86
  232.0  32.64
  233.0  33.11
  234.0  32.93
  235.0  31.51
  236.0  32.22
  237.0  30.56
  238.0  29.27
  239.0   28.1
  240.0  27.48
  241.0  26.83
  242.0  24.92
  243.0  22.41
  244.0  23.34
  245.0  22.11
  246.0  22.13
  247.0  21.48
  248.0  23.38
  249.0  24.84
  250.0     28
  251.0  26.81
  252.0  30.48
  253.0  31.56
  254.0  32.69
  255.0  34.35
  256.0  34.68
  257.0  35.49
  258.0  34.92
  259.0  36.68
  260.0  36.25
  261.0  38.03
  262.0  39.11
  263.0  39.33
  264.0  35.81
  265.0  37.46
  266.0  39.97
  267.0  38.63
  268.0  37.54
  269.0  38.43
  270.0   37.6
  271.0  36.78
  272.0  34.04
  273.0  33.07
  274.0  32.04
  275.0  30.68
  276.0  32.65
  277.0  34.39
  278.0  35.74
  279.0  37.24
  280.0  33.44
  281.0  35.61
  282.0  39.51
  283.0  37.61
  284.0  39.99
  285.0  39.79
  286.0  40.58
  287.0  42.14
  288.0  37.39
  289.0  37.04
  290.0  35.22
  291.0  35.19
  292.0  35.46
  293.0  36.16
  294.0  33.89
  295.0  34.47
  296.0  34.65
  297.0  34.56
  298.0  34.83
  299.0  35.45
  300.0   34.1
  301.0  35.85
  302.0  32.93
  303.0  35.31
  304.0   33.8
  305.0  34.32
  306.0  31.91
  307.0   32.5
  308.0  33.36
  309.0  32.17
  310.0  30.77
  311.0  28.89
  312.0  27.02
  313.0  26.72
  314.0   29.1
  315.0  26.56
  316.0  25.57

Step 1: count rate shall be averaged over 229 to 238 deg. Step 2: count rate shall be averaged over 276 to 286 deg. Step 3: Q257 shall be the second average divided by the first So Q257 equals 1.16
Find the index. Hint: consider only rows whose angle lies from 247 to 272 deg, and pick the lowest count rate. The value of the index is 21.48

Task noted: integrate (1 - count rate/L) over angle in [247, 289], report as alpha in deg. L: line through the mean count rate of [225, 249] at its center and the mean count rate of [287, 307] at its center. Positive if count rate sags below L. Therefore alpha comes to -4.3 deg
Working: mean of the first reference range 28.4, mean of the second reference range 35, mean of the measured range 35.1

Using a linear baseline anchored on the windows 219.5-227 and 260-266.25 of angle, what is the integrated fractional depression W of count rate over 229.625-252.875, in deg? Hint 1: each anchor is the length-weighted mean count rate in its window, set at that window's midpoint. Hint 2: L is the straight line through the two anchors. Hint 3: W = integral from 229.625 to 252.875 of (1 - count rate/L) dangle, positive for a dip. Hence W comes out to 3.4 deg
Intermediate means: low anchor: 28.4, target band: 27.8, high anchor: 38.1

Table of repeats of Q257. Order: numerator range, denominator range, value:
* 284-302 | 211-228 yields 1.32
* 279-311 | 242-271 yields 1.10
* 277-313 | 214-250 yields 1.26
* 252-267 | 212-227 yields 1.32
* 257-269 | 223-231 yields 1.23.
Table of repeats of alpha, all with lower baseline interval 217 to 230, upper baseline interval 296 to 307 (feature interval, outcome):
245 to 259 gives 0.7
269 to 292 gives -2.4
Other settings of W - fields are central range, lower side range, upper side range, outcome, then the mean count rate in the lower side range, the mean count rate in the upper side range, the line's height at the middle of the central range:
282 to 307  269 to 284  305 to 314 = -2.44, 35.3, 30.6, 32.7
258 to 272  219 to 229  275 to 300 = -1.61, 29.1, 36.2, 33.7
